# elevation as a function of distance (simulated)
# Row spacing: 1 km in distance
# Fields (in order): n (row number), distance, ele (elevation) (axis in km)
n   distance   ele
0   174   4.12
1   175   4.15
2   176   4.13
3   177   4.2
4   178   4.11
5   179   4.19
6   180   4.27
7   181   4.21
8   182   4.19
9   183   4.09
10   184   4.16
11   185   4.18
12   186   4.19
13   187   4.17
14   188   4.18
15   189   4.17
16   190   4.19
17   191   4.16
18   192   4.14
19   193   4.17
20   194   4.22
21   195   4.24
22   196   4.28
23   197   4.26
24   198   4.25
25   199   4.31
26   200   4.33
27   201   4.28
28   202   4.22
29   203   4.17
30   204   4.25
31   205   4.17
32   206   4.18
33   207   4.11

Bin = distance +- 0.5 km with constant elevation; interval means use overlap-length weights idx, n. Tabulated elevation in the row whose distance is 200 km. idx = 4.33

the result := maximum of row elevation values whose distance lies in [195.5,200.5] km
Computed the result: 4.33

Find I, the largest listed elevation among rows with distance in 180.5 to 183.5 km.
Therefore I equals 4.21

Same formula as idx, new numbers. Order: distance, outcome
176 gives 4.13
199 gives 4.31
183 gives 4.09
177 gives 4.2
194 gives 4.22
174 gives 4.12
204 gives 4.25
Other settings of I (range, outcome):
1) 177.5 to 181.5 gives 4.27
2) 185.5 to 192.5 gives 4.19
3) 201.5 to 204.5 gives 4.25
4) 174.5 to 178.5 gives 4.2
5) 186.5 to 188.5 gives 4.18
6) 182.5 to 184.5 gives 4.16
